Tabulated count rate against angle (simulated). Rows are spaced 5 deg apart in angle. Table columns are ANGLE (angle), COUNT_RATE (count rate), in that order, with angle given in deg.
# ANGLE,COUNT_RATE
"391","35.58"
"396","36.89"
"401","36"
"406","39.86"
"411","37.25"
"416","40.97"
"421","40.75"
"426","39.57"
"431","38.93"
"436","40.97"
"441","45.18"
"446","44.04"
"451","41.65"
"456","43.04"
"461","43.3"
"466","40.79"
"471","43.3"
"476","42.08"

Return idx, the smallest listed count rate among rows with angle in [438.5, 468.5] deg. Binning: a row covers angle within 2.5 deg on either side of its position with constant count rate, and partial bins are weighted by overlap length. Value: 40.79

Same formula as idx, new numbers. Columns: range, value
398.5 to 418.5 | 36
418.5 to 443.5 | 38.93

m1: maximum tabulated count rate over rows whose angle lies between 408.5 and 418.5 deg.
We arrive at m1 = 40.97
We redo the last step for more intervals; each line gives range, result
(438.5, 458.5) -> 45.18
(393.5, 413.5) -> 39.86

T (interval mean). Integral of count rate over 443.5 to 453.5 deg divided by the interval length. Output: 42.8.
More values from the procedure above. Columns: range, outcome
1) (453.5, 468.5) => 42.4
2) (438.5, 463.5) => 43.4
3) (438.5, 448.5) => 44.6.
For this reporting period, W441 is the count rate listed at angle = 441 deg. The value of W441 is 45.18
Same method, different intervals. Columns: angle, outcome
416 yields 40.97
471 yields 43.3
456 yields 43.04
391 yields 35.58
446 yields 44.04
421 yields 40.75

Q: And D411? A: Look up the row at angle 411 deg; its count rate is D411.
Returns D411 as 37.25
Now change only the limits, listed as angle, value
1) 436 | 40.97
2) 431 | 38.93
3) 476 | 42.08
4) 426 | 39.57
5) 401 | 36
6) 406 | 39.86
